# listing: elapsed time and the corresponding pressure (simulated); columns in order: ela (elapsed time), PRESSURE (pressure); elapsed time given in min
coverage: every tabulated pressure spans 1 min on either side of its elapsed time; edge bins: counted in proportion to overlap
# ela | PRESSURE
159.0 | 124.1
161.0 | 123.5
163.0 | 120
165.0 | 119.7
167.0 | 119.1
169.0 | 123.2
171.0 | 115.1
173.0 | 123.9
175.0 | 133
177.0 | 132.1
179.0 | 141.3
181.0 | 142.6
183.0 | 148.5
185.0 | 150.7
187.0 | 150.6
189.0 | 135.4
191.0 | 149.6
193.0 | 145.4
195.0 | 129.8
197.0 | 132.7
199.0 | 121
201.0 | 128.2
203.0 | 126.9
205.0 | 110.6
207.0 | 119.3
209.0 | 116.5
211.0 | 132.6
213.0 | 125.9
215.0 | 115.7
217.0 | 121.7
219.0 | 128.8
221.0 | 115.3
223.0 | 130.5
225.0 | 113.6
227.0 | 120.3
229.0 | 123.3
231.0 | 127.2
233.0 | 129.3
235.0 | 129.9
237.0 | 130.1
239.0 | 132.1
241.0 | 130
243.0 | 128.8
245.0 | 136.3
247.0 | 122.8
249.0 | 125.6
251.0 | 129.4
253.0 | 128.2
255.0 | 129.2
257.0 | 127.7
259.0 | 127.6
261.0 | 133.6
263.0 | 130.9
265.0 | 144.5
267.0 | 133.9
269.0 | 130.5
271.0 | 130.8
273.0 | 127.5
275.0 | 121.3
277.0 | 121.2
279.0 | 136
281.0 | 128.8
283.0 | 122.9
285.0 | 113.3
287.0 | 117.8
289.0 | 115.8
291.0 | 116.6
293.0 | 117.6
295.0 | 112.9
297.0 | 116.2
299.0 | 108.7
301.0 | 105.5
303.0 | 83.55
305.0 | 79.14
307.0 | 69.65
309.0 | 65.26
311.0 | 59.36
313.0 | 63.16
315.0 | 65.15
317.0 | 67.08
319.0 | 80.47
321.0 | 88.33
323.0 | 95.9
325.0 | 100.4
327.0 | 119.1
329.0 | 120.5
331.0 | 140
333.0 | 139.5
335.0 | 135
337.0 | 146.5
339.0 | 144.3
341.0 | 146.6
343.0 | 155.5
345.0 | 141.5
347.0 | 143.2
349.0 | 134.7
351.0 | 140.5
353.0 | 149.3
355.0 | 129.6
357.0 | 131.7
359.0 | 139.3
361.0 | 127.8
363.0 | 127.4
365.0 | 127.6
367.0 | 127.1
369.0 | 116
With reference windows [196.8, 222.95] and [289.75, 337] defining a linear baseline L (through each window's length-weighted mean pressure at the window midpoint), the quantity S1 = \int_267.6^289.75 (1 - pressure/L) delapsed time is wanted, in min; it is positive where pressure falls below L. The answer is -3.6 min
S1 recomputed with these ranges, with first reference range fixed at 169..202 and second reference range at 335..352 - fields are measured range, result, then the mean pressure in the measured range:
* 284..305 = 4.74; 109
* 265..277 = 0.90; 129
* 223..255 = 2.58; 127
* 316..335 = 4.73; 107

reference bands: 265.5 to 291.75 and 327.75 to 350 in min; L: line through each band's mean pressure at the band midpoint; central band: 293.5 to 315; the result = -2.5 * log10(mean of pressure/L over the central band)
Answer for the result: 0.46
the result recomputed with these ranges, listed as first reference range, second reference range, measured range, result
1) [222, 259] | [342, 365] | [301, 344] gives 0.29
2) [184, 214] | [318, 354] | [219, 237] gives 0.06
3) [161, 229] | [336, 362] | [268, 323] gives 0.31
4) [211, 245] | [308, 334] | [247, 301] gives -0.14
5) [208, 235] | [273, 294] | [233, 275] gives -0.07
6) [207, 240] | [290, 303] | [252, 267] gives -0.12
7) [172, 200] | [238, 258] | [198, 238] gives 0.09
